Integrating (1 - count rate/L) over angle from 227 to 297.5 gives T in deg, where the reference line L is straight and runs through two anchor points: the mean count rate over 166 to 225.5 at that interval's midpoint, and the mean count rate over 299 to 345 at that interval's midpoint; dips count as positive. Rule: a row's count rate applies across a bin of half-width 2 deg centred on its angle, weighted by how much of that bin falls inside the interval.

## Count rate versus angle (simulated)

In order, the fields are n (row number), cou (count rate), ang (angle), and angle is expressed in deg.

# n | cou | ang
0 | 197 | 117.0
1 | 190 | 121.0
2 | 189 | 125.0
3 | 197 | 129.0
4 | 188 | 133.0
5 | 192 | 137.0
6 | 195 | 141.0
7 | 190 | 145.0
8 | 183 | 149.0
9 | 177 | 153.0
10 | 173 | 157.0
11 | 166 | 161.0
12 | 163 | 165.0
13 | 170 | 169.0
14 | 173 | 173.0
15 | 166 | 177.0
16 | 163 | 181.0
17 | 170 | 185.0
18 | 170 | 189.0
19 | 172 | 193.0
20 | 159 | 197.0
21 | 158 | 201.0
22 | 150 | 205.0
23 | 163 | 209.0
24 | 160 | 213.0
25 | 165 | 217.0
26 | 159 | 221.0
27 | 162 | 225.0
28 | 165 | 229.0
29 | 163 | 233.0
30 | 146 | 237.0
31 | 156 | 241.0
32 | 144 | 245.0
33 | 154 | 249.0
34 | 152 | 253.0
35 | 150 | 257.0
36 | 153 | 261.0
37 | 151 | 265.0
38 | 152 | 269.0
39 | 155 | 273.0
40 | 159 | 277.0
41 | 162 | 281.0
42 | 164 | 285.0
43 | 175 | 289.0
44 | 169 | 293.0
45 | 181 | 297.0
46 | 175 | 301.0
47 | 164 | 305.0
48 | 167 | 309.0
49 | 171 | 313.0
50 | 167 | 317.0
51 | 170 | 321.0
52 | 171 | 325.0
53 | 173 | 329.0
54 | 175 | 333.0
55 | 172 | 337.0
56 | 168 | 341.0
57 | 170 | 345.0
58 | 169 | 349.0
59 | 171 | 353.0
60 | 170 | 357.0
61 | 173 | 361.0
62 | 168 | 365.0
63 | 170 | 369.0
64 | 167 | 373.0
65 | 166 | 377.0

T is 4.0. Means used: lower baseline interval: 164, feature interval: 158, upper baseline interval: 170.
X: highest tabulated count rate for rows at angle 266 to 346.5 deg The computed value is 181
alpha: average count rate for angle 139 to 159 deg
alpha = 184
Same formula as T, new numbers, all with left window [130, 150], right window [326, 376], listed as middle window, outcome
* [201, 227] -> 3.4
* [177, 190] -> 1.3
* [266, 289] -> 2.3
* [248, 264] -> 2.4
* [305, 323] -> 0.6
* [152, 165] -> 1.3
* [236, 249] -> 2.2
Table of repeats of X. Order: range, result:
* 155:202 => 173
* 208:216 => 163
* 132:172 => 195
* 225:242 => 165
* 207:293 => 175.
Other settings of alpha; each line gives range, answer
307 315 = 169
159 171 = 166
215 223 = 162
